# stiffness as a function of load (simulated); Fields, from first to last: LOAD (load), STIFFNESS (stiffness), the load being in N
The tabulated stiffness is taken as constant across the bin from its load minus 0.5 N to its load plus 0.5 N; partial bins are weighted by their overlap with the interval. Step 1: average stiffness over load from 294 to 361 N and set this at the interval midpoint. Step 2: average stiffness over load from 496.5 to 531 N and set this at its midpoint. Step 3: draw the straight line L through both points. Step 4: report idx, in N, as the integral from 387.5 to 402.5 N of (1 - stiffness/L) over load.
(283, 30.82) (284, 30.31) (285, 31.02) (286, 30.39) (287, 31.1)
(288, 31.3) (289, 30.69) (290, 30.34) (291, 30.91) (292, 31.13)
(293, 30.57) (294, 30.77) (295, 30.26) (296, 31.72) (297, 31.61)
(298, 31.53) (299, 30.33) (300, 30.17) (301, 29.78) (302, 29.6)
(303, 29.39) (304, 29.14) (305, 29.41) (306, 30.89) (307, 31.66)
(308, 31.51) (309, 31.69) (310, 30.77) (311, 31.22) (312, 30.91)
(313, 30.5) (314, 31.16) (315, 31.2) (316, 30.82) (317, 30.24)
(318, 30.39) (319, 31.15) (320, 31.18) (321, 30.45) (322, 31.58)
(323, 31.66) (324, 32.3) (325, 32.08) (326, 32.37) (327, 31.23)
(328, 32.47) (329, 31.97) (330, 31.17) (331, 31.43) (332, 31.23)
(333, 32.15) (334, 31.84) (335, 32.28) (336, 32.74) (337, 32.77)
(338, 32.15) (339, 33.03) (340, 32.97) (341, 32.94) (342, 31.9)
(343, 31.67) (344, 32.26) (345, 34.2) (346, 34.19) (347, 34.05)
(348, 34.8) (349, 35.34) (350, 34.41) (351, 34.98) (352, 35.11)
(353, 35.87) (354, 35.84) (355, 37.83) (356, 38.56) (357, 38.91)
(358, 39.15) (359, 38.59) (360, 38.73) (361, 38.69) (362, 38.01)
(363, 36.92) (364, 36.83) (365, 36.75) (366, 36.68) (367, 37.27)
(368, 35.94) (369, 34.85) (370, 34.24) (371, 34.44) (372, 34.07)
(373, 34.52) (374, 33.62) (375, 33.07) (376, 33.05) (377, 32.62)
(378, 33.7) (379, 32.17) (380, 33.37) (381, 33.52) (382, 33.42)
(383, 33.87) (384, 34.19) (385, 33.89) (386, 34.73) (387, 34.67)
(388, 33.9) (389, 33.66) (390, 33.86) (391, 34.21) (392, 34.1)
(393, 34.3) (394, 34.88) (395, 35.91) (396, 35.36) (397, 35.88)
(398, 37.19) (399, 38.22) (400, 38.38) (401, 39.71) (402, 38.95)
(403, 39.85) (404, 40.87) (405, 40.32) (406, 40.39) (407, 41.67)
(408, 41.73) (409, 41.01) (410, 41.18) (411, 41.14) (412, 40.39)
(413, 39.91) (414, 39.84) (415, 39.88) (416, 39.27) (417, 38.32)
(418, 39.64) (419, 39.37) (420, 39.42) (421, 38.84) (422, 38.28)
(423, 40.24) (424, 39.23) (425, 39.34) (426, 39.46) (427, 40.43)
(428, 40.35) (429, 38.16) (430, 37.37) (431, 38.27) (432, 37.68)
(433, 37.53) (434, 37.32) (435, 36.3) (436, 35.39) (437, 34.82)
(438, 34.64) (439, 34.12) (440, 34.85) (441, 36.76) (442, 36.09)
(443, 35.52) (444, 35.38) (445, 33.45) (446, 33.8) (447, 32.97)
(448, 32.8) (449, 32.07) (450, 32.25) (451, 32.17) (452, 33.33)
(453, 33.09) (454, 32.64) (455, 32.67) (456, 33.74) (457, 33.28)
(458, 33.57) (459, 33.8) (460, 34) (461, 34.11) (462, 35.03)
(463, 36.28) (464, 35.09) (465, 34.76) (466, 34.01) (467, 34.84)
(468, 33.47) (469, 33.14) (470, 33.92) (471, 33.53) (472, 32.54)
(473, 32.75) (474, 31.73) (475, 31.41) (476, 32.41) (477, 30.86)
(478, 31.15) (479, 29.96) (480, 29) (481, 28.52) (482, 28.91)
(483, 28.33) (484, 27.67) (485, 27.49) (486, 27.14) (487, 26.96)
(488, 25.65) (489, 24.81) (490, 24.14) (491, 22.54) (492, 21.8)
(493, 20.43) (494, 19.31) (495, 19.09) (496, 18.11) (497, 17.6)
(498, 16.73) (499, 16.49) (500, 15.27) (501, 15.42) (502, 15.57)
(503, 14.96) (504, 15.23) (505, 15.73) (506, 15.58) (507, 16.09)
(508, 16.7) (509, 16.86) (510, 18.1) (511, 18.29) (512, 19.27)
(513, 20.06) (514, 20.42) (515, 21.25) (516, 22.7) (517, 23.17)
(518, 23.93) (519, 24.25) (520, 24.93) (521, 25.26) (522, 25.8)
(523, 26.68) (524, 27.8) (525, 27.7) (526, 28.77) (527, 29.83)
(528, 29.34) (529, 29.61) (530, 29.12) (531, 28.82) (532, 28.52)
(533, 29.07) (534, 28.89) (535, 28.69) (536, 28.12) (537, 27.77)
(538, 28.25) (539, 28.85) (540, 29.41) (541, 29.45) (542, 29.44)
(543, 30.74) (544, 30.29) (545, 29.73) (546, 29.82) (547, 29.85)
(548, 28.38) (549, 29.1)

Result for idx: -3.9 N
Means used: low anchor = 32.6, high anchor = 21.4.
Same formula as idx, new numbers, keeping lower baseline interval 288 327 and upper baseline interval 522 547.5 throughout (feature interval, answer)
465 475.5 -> -1.33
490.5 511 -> 8.29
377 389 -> -1.38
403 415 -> -4.27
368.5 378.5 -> -1.16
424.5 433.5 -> -2.68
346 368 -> -4.55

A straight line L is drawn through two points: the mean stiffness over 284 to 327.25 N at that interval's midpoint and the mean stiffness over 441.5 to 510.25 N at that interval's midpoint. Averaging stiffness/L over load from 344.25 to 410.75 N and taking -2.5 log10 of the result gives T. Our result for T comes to -0.219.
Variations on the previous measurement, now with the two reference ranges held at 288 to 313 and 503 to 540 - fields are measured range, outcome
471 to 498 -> -0.053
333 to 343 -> -0.101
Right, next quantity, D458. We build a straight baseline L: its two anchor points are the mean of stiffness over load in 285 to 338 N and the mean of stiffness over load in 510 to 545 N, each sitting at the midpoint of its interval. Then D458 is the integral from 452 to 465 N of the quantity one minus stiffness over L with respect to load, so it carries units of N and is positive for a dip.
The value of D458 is -2.8 N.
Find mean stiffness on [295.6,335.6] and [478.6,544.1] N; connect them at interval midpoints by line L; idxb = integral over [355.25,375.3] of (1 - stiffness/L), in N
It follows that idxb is -5.0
